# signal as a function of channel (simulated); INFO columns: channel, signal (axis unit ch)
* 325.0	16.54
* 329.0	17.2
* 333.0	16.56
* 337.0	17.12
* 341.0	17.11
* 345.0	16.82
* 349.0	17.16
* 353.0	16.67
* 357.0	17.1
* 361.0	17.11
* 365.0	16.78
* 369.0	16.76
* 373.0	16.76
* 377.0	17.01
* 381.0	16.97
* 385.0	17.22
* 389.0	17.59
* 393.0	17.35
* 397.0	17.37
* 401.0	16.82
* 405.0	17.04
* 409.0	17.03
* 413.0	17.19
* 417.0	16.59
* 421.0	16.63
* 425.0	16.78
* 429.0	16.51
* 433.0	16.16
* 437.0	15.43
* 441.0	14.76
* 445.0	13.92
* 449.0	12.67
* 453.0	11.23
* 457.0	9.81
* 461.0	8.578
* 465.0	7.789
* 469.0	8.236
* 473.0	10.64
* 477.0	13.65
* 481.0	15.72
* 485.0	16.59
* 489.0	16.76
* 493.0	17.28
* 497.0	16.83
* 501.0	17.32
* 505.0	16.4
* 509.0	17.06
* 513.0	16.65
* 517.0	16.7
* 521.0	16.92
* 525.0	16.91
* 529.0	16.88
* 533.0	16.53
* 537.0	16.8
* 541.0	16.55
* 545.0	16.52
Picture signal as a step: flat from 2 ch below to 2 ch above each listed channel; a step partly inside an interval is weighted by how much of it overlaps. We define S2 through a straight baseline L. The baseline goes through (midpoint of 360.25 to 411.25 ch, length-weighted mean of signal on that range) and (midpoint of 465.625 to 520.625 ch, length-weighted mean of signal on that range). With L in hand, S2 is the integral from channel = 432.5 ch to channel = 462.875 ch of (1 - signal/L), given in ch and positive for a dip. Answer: 6.4 ch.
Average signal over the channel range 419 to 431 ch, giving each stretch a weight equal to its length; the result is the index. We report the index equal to 16.6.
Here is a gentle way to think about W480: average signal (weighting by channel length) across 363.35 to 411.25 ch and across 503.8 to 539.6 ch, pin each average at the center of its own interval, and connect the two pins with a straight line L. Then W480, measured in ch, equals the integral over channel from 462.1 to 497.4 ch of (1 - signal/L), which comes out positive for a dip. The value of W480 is 7.1 ch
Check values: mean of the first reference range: 17.1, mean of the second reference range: 16.8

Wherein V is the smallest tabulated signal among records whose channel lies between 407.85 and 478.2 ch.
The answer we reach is 7.789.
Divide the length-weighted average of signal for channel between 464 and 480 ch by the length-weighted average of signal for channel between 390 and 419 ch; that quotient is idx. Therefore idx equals 0.62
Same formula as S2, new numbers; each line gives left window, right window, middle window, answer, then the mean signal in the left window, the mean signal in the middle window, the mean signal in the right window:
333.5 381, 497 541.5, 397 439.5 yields 0.6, 16.9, 16.6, 16.8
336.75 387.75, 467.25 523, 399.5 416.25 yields -0.5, 17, 17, 15.5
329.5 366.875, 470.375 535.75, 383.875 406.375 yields -0.7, 16.9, 17.2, 16.1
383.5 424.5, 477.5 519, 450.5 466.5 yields 7.0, 17.1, 9.5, 16.6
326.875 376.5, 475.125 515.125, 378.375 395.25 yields -0.5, 16.9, 17.3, 16.4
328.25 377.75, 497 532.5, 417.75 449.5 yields 2.5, 16.9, 15.5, 16.8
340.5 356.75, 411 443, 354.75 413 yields -1.5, 16.9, 17.1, 16.3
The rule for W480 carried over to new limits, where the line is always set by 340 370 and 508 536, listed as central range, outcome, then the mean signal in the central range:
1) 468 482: 4.0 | 12.1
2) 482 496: 0.0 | 16.8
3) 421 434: 0.3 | 16.5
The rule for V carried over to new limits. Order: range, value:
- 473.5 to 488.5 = 13.65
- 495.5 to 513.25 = 16.4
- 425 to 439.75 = 15.43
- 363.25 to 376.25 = 16.76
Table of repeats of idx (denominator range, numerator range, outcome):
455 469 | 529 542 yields 1.93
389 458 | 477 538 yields 1.07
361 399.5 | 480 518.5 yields 0.98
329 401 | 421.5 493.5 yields 0.79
